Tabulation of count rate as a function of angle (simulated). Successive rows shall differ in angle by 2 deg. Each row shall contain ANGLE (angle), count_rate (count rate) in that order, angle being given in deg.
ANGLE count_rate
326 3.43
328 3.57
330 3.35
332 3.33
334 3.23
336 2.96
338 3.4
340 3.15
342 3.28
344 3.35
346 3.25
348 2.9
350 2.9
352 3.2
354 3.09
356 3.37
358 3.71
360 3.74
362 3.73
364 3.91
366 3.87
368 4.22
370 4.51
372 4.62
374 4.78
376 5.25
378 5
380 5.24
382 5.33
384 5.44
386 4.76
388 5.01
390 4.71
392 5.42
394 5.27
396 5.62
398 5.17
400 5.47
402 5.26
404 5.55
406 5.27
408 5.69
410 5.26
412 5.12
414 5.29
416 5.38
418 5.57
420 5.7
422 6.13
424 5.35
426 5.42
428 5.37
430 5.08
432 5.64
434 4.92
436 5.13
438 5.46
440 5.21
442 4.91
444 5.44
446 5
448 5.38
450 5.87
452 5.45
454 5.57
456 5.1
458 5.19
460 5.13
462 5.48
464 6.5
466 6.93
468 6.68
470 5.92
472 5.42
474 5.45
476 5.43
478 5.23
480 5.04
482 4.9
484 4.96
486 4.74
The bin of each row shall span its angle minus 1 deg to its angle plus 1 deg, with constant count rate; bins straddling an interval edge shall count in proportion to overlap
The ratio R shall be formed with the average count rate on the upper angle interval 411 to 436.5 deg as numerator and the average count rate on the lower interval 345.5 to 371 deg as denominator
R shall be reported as 1.51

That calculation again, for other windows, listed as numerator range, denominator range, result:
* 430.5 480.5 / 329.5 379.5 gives 1.49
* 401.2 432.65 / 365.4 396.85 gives 1.10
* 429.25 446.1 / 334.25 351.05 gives 1.65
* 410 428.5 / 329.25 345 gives 1.68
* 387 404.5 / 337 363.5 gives 1.58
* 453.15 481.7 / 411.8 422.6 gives 1.02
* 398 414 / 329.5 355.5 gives 1.68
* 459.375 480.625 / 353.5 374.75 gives 1.45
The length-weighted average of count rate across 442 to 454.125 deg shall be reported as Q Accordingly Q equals 5.4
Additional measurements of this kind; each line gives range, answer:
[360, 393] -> 4.71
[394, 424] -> 5.45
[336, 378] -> 3.72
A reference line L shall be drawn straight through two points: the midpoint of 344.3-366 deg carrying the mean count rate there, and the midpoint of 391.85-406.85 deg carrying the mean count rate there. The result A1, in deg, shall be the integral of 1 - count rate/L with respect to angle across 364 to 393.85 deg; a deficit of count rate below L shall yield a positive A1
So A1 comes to -2.6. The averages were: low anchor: 3.4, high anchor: 5.38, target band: 4.85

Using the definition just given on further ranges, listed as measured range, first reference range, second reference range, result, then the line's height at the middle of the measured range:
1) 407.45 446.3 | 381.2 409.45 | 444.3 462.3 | -0.27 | 5.32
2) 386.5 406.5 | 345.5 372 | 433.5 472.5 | -3.99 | 4.39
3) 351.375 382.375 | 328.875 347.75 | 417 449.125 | -2.45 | 3.88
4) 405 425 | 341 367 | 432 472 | -3.13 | 4.73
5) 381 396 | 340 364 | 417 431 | -2.45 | 4.44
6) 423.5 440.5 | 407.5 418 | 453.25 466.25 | 0.56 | 5.47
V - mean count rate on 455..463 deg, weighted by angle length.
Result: 5.22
